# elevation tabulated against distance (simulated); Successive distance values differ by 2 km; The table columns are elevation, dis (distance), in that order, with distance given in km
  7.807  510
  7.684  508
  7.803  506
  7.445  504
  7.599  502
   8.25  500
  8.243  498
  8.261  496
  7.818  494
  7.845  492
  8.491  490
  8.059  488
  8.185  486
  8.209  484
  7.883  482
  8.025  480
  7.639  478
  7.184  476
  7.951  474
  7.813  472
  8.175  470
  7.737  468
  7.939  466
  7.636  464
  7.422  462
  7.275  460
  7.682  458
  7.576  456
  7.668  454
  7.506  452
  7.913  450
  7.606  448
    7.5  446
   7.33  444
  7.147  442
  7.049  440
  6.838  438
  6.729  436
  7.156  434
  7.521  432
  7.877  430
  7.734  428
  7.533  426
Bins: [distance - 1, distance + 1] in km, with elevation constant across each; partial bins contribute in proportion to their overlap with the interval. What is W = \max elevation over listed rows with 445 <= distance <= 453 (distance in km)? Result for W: 7.913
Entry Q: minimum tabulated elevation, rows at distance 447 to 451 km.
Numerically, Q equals 7.606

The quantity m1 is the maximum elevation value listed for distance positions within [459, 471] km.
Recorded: 8.175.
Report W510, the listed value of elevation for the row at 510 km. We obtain 7.807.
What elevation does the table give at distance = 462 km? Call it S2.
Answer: 7.422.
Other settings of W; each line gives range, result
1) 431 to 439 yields 7.521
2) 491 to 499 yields 8.261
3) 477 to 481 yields 8.025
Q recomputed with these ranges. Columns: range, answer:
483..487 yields 8.185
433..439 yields 6.729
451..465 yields 7.275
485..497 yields 7.818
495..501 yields 8.243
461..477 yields 7.184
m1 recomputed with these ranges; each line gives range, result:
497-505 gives 8.25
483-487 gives 8.209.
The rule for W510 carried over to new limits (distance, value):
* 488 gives 8.059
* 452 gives 7.506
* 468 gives 7.737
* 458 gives 7.682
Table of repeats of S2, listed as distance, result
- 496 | 8.261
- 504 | 7.445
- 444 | 7.33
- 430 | 7.877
